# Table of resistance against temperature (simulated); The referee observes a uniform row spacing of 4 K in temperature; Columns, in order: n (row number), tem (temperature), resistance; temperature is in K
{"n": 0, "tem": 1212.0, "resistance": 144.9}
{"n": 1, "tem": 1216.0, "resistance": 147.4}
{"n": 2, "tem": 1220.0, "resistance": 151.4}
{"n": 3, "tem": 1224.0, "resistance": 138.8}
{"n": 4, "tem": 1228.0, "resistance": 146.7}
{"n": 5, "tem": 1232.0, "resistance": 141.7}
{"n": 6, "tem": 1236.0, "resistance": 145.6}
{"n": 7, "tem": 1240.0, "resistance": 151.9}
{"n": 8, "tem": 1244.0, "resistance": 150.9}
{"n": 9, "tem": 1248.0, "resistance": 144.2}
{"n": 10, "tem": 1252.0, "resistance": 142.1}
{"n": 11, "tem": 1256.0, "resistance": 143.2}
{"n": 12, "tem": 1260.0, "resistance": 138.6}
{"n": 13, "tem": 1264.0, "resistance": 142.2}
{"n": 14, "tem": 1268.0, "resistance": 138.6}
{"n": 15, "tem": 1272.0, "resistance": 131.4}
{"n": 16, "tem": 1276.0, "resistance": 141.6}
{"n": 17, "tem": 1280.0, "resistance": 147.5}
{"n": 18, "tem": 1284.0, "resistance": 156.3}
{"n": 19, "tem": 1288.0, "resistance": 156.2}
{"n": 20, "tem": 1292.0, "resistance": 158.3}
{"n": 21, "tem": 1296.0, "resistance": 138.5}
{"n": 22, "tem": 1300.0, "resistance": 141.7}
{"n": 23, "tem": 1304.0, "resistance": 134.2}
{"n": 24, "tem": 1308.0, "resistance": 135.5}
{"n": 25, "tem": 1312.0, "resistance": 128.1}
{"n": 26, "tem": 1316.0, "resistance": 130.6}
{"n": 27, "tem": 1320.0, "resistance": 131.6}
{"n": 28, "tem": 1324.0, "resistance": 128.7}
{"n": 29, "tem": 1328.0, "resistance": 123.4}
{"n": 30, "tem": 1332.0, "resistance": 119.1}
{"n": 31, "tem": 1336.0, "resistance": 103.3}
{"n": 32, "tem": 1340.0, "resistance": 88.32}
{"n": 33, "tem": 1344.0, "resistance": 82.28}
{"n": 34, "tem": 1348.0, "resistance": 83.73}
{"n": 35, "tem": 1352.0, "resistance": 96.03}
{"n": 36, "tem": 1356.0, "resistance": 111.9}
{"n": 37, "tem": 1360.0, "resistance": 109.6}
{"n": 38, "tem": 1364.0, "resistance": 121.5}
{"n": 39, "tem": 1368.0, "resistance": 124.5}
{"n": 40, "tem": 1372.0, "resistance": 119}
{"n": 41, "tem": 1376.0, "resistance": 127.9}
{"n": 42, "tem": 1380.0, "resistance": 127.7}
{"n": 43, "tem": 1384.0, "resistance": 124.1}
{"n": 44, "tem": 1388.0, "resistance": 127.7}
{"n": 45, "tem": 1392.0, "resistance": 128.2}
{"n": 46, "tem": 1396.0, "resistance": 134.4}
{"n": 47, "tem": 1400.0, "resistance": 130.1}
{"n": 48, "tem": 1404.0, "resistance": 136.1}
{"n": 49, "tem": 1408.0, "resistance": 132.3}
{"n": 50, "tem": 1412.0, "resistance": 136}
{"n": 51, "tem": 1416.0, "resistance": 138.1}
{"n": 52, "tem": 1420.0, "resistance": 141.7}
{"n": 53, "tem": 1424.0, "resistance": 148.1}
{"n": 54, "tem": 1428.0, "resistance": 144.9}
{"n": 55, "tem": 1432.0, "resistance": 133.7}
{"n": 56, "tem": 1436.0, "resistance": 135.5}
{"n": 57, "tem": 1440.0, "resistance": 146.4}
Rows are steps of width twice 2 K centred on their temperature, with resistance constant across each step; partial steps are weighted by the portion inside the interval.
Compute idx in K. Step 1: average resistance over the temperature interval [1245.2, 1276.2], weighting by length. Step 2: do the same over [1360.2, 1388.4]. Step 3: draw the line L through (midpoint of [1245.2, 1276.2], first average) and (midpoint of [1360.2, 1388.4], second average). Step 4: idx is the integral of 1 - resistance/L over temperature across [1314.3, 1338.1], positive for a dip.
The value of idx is 1.5 K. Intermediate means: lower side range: 140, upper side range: 123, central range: 123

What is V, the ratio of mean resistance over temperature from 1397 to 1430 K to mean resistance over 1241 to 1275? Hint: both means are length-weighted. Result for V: 0.98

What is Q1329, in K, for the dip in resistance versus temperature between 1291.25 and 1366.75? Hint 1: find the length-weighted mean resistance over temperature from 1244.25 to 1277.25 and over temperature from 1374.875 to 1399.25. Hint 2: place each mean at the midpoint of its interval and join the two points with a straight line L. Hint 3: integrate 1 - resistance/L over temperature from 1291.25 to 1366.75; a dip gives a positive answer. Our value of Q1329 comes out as 8.8 K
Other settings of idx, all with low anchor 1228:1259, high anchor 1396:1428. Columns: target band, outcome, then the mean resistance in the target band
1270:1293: -0.7 K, 148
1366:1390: 2.4 K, 125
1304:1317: 1.0 K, 132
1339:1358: 6.5 K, 92.7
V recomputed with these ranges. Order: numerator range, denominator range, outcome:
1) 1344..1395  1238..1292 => 0.80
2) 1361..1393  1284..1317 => 0.88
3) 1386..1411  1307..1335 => 1.04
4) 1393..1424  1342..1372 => 1.29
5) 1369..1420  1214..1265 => 0.90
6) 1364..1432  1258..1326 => 0.94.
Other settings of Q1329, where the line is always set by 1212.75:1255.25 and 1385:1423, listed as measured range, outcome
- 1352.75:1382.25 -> 3.7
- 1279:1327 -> 0.4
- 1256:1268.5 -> 0.3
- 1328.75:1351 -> 6.7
